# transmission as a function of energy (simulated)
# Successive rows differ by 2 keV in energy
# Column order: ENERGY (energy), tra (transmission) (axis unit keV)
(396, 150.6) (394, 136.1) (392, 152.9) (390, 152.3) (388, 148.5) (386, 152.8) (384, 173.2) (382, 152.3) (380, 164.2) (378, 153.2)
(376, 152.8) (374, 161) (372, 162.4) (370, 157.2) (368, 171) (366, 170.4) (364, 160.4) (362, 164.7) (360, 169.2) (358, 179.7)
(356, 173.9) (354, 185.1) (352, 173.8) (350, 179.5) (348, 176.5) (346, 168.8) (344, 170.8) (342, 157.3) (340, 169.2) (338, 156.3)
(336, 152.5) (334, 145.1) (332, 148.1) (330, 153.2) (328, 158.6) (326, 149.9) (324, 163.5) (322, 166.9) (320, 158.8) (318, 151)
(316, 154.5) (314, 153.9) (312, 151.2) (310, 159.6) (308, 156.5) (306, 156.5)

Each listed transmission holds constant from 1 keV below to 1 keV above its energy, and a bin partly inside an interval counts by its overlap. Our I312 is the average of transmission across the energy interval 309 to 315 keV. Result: 155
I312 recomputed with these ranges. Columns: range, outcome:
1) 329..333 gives 151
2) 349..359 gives 178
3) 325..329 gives 154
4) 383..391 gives 157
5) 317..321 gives 155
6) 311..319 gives 153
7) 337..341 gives 163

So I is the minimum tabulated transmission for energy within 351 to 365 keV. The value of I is 160.4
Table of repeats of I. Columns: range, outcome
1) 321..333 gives 148.1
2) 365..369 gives 170.4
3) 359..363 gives 164.7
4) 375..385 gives 152.3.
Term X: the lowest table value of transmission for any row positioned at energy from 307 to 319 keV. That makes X 151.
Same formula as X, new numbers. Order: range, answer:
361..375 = 157.2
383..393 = 148.5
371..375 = 161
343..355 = 168.8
